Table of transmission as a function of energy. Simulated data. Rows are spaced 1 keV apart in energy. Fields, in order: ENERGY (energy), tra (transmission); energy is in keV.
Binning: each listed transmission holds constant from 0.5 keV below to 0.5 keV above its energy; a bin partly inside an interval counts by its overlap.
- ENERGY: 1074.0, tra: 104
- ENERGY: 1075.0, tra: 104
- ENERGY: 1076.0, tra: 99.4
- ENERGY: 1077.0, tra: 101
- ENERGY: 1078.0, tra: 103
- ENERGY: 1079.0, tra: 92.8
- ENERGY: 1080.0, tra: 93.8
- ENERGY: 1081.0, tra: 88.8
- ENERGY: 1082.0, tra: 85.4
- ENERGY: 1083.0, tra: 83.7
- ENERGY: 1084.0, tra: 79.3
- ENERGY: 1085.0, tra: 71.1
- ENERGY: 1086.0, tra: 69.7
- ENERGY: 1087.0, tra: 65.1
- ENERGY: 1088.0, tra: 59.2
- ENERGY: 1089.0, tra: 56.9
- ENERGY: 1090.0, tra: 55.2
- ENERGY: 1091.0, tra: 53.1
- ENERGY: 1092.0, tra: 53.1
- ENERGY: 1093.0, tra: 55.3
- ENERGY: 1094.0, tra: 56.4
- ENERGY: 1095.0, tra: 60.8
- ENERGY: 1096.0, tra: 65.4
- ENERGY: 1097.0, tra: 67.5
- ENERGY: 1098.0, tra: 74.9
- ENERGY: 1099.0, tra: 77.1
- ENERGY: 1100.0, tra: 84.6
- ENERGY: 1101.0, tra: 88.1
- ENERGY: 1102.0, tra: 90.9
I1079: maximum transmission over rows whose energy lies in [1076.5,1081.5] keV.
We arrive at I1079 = 103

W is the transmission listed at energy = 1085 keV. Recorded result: 71.1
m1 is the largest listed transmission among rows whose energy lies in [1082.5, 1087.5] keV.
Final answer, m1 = 83.7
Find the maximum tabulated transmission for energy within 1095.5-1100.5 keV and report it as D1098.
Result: 84.6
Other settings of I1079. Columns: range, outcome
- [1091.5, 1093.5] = 55.3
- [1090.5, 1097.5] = 67.5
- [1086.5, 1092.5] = 65.1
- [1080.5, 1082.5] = 88.8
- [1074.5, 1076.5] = 104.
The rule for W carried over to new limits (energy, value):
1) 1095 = 60.8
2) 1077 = 101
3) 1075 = 104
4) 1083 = 83.7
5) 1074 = 104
